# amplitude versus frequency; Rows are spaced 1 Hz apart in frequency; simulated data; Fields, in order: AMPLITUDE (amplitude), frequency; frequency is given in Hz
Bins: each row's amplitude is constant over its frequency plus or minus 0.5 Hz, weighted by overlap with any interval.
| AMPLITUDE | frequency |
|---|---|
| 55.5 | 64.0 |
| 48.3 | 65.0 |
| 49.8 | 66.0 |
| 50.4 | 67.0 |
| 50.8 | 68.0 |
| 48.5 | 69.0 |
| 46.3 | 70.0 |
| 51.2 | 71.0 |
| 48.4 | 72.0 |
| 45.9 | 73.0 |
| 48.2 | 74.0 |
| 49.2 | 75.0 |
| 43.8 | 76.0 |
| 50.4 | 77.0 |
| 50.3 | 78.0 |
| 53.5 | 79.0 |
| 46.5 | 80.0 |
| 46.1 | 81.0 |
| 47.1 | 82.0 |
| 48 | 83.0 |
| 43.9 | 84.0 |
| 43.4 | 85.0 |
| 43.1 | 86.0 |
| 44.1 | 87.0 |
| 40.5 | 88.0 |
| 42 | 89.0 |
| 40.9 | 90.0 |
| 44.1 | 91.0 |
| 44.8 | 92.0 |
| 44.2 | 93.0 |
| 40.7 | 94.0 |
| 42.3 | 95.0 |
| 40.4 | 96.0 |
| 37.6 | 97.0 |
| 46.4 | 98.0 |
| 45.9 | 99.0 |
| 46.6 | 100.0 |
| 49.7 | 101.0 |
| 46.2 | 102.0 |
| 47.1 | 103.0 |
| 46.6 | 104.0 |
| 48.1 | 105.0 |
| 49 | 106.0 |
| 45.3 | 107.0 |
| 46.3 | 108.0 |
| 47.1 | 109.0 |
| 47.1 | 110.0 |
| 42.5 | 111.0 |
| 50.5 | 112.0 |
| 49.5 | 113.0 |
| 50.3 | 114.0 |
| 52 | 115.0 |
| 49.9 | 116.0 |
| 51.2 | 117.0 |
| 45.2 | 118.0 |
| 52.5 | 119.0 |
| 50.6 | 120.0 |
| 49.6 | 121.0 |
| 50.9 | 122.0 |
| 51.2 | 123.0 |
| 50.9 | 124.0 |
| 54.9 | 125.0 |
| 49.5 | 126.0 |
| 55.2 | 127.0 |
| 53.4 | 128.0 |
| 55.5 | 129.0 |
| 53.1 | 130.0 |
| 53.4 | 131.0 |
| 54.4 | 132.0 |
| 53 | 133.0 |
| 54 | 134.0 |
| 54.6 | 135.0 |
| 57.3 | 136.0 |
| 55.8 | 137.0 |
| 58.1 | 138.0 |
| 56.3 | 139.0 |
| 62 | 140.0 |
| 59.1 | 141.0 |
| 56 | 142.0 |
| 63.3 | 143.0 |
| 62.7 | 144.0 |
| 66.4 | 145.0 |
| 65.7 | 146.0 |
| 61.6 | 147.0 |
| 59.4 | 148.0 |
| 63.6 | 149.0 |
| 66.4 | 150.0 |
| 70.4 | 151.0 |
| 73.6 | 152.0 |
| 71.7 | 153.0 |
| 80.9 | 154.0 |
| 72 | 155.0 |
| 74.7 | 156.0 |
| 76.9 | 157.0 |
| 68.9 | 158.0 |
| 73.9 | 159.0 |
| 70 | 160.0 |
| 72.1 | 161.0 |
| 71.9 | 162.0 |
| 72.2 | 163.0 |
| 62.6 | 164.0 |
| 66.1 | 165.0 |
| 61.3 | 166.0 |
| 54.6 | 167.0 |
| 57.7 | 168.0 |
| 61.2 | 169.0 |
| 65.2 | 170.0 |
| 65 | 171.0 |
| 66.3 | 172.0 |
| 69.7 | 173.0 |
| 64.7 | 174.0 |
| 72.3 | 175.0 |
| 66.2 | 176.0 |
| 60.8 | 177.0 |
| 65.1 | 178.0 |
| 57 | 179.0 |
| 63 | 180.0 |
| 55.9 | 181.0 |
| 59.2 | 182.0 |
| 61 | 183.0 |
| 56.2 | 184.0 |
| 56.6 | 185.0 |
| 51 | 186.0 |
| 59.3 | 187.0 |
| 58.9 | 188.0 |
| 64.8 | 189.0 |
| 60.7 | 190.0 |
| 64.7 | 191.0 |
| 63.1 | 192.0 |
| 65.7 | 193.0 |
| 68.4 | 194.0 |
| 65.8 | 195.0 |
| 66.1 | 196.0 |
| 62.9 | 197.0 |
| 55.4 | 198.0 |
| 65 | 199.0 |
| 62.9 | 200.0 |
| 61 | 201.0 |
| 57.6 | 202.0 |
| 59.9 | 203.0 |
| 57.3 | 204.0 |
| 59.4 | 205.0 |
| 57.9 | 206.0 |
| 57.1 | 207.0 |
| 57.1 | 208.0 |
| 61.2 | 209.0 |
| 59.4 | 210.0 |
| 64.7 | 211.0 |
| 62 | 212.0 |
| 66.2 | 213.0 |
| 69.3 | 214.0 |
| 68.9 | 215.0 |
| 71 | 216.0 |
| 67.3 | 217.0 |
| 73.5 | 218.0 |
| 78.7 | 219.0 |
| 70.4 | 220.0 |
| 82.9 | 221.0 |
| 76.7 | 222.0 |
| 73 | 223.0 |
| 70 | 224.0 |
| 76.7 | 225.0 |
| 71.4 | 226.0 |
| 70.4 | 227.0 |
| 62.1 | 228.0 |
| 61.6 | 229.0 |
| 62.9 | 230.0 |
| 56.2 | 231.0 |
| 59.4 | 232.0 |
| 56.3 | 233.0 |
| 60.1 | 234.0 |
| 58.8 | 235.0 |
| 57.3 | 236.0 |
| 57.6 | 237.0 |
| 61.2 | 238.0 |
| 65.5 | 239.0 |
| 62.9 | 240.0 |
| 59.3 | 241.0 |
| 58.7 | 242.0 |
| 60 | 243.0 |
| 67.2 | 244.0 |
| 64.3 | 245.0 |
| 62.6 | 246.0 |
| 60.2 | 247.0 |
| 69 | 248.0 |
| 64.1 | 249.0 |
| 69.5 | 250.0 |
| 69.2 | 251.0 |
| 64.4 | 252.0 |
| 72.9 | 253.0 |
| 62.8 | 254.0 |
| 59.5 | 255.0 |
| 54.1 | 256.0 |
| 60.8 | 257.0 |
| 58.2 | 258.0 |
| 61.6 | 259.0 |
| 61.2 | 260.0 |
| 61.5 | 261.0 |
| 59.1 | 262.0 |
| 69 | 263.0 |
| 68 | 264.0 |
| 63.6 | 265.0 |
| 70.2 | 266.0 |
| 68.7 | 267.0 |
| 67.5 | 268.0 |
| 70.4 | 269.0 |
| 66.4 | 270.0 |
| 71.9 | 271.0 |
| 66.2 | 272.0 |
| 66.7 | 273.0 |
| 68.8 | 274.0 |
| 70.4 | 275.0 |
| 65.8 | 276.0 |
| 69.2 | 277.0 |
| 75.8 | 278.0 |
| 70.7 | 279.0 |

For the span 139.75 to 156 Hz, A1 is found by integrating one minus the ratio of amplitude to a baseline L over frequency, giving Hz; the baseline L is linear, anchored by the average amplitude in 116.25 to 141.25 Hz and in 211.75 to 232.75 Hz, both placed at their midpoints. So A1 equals -2.71 Hz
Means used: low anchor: 53.6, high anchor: 69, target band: 66.3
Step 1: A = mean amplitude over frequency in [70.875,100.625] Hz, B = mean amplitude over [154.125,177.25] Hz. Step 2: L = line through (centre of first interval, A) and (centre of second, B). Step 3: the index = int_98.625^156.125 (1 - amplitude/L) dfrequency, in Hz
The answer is 1.9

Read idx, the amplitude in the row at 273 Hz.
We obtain 66.7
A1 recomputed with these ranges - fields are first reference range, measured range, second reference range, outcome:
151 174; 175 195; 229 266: 1.66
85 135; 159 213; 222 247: -4.94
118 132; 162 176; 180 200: -1.58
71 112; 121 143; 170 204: -0.86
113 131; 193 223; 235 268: -2.95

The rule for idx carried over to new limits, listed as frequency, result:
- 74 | 48.2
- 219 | 78.7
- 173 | 69.7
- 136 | 57.3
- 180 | 63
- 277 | 69.2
